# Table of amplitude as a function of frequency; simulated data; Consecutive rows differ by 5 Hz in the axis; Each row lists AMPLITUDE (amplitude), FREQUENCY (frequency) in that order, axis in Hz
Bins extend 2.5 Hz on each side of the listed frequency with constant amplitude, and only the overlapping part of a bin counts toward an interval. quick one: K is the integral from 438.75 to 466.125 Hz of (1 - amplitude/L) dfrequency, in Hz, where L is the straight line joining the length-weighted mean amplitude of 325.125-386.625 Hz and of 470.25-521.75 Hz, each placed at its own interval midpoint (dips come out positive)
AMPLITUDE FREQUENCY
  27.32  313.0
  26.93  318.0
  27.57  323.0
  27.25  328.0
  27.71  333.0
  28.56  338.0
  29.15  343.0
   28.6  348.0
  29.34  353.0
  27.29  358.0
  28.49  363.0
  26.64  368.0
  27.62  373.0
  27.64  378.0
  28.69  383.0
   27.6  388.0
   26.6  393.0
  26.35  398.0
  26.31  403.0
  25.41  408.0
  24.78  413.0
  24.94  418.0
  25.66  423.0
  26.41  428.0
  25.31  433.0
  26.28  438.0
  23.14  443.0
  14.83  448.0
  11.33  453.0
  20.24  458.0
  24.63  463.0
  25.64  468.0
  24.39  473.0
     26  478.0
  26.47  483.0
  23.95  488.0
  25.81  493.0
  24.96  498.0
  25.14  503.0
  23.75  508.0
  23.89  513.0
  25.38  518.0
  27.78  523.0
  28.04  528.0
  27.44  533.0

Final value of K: 6.9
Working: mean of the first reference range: 28.1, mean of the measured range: 19.5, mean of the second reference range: 25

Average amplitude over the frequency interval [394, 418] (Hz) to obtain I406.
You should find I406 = 25.7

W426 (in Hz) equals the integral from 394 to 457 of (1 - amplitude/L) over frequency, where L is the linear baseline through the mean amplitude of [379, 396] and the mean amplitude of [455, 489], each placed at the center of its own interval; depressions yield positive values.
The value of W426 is 6.7 Hz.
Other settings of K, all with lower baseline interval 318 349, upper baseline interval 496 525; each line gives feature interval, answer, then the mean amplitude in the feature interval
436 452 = 3.6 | 20.3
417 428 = 0.4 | 25.6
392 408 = 0.4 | 26.2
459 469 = 0.6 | 24.3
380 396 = -0.3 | 27.6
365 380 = 0.0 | 27.3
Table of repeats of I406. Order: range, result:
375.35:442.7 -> 26.2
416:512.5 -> 23.6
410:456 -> 22.5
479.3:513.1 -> 25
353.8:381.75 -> 27.7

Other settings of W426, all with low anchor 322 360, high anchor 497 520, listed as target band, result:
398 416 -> 0.80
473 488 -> -0.21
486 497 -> 0.01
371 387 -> -0.33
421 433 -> 0.21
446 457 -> 5.04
